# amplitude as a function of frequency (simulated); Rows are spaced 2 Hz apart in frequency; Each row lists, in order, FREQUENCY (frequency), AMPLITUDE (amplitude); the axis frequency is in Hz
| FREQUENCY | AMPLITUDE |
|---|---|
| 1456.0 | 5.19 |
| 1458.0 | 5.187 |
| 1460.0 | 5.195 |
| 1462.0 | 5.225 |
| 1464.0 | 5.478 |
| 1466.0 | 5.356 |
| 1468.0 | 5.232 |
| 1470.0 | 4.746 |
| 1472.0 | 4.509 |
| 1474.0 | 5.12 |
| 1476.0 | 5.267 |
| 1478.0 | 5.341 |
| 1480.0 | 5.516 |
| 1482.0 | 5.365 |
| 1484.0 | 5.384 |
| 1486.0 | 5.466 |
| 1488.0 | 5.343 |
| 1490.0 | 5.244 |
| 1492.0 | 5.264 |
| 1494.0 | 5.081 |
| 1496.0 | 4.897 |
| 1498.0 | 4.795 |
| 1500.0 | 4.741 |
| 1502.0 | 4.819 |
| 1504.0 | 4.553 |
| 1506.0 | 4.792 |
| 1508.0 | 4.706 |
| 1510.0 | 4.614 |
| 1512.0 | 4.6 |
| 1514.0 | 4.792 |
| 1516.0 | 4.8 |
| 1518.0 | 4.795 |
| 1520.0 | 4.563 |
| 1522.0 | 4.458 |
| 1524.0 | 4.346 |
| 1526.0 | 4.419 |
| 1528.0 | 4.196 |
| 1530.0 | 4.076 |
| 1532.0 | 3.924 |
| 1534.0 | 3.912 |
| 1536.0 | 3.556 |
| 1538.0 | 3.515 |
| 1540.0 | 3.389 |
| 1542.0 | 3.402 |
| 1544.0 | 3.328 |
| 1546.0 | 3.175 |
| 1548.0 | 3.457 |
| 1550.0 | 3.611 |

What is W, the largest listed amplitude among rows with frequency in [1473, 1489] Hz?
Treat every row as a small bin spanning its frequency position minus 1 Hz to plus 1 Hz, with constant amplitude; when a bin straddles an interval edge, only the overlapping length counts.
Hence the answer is 5.516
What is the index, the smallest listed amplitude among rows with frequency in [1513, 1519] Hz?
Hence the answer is 4.792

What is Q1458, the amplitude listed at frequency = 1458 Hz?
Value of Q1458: 5.187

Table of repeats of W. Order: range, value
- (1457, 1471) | 5.478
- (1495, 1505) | 4.897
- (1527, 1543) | 4.196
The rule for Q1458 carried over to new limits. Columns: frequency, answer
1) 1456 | 5.19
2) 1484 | 5.384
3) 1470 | 4.746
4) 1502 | 4.819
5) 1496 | 4.897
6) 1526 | 4.419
